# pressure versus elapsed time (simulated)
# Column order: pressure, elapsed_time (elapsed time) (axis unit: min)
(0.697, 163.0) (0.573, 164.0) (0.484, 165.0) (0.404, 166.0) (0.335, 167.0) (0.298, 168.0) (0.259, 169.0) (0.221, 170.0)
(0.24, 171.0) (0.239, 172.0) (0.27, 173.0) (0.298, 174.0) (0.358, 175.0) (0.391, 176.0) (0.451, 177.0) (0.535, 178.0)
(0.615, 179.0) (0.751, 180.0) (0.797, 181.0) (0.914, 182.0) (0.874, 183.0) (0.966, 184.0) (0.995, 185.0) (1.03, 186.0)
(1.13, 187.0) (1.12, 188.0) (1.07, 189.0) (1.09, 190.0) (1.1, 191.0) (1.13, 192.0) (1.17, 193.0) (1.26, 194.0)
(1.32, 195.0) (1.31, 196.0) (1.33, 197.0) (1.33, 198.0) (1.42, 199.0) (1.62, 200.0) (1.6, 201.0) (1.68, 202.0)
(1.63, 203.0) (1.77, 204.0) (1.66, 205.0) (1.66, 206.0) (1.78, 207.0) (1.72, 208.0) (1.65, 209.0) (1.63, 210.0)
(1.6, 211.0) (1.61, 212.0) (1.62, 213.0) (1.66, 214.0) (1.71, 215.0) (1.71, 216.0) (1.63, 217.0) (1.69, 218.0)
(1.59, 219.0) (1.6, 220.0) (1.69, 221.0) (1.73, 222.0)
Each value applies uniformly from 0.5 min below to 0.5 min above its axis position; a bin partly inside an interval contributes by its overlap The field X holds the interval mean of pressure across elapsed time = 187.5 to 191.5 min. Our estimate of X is 1.1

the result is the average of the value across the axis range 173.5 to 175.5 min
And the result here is 0.328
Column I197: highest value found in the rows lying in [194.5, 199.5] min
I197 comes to 1.42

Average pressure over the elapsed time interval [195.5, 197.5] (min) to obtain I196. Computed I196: 1.32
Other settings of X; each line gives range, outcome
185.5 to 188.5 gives 1.09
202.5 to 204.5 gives 1.7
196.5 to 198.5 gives 1.33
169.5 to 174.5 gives 0.254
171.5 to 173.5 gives 0.255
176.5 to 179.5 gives 0.534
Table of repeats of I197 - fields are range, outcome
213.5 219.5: 1.71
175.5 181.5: 0.797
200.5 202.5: 1.68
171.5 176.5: 0.391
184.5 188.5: 1.13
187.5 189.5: 1.12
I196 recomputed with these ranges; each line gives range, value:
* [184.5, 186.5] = 1.01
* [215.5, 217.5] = 1.67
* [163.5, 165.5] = 0.528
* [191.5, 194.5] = 1.19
